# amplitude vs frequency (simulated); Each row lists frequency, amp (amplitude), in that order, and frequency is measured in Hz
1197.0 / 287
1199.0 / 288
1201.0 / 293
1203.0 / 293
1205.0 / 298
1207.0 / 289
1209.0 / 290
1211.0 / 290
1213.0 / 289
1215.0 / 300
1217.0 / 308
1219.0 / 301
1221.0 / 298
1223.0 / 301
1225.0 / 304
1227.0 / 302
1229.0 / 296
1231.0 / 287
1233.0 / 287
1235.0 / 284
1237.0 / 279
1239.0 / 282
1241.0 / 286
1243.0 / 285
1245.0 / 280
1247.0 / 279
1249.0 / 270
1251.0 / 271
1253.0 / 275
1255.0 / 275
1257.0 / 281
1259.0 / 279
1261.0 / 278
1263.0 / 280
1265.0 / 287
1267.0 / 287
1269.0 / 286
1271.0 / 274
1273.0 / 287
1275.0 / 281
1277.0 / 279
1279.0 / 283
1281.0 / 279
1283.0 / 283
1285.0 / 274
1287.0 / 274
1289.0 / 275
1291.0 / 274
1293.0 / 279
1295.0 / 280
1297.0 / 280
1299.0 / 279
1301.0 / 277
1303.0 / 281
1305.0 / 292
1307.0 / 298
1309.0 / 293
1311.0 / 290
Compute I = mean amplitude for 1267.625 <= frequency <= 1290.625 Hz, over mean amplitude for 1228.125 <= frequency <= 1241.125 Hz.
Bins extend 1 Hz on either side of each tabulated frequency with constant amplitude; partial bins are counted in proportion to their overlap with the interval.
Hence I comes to 0.98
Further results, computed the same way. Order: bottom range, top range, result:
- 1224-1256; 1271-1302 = 0.98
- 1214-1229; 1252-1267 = 0.93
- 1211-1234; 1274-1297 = 0.94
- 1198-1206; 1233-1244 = 0.97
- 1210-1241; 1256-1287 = 0.96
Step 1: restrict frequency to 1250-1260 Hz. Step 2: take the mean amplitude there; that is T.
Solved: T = 276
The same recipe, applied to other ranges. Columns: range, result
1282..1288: 277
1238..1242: 284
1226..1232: 295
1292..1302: 279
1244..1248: 280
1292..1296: 280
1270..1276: 281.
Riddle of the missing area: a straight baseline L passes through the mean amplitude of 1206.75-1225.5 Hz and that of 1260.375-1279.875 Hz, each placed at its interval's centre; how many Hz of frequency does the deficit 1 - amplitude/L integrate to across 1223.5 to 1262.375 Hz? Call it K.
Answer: 0.86 Hz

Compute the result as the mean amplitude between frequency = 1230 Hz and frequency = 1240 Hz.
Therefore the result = 284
